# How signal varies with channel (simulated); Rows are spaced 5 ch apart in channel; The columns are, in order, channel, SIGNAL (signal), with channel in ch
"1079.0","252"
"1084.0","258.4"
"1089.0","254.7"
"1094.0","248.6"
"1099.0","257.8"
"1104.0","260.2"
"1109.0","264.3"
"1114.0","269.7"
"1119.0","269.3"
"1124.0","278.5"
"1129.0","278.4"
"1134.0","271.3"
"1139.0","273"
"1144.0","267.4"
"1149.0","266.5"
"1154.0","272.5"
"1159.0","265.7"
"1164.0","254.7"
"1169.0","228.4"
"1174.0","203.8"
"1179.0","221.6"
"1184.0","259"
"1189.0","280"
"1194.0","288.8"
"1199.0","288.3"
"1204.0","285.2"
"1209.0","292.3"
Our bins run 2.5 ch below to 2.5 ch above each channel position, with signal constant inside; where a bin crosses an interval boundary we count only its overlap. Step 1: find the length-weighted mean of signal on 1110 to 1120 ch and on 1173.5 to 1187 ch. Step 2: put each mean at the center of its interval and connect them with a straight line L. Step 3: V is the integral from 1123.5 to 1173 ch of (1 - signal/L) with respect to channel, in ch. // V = -2.41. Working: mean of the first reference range 269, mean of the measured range 263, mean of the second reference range 234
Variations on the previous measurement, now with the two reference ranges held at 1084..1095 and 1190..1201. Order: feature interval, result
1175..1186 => 1.9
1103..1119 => -0.3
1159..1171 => 1.3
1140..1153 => 0.2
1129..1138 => -0.2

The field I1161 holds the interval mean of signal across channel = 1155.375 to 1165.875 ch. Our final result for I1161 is 262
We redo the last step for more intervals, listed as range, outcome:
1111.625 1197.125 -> 262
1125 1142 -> 274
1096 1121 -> 264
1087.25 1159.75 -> 267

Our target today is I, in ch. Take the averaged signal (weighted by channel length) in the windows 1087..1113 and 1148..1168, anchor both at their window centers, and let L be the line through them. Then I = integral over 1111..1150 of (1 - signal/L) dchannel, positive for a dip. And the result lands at -1.8 ch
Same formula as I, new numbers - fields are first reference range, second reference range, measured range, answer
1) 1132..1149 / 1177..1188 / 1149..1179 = 1.4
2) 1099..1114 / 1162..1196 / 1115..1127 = -0.6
